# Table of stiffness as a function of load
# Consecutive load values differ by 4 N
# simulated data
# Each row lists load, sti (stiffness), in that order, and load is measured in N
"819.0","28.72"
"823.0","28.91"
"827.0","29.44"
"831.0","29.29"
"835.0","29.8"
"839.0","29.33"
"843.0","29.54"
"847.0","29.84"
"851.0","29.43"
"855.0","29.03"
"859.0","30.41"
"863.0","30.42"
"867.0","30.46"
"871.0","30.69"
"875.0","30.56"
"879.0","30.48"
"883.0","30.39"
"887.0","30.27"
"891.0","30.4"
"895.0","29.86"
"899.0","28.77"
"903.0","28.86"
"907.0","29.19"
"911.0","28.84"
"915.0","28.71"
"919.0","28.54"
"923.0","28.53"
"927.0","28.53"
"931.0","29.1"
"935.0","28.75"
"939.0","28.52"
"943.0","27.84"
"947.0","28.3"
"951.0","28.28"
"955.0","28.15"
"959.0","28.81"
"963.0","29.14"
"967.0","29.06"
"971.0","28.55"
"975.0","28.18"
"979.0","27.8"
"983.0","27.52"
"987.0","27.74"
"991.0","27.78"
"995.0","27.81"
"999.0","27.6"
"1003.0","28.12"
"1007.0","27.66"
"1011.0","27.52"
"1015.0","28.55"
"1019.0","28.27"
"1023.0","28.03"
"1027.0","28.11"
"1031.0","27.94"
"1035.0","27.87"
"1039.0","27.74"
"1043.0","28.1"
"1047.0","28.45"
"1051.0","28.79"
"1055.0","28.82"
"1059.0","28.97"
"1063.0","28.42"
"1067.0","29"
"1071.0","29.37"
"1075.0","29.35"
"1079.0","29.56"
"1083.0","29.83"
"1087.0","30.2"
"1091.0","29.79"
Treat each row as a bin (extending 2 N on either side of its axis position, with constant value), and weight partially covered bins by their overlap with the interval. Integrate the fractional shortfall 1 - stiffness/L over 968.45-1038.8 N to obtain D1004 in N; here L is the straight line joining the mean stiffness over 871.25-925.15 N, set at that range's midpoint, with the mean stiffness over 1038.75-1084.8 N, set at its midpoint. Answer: 2.8 N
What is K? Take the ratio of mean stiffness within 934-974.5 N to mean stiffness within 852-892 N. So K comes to 0.9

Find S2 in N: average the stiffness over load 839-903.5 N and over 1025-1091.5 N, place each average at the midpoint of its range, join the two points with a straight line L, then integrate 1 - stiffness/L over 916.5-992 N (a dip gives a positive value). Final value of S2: 2.8 N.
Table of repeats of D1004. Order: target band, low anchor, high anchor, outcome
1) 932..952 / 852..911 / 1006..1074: 0.65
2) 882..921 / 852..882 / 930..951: 0.08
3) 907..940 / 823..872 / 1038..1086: 0.82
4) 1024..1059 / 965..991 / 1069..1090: 0.99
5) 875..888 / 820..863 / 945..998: -0.58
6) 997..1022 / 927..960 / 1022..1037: 0.12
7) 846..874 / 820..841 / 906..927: -0.91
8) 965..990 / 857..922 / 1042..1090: 1.12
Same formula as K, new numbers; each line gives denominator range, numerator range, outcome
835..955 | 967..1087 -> 0.97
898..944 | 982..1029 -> 0.97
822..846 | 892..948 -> 0.98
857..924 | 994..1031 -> 0.94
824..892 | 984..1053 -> 0.93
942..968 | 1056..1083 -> 1.02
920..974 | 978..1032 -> 0.98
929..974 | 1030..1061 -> 0.99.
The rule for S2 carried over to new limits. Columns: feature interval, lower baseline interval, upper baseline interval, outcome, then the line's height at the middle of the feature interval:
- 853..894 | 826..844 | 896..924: -1.63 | 29.1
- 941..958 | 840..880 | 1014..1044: 0.48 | 29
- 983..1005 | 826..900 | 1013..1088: 0.97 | 29.1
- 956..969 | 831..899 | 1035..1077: 0.17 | 29.3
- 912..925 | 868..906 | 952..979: 0.37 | 29.4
